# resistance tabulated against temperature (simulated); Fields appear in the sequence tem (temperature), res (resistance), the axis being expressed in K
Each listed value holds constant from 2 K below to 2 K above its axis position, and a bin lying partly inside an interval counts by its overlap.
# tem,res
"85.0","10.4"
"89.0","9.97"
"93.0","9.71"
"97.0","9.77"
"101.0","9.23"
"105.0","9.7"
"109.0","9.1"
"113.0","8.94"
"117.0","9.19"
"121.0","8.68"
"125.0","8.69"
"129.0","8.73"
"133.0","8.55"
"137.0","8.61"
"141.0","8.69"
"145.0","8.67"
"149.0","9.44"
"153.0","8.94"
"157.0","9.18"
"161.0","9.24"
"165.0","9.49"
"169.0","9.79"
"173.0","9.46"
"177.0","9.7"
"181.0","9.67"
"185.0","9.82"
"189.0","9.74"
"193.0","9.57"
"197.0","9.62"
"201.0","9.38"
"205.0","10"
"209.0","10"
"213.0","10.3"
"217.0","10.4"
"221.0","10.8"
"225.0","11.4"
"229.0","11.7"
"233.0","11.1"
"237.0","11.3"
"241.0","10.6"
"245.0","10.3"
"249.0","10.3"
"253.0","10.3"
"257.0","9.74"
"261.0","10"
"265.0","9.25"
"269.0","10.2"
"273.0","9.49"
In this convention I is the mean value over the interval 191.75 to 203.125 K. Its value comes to 9.53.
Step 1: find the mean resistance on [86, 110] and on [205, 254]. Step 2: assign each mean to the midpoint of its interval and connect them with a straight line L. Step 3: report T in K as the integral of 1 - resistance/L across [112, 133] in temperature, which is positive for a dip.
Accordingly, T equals 2.2 K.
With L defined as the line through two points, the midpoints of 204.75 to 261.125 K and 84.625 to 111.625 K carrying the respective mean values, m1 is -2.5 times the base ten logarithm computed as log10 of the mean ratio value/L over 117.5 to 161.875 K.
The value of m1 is 0.12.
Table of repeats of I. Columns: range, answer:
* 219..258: 10.8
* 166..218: 9.79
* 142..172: 9.24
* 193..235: 10.4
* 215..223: 10.6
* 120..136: 8.66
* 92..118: 9.37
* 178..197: 9.69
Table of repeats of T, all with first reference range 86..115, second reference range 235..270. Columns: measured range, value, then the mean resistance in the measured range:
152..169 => 0.9 K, 9.3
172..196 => 0.6 K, 9.67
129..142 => 1.4 K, 8.63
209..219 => -0.2 K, 10.3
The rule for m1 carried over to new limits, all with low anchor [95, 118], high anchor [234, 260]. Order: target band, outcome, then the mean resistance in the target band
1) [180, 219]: 0.02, 9.85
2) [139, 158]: 0.08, 8.97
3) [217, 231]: -0.09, 11.2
